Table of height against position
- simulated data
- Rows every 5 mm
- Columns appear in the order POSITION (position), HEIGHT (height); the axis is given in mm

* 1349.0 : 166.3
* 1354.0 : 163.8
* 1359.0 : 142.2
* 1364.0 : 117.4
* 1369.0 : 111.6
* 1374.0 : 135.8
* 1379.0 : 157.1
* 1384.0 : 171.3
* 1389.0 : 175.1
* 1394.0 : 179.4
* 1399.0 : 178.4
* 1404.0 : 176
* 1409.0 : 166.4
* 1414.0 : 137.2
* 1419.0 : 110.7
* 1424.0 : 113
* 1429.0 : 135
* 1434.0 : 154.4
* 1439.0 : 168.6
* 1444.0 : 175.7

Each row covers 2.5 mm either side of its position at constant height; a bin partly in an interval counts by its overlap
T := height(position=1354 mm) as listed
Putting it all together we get 163.8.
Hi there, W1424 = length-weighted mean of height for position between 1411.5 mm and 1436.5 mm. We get 130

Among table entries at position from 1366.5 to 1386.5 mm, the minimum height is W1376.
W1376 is 111.6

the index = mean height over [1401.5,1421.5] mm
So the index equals 148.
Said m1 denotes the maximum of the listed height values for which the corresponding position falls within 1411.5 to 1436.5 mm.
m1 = 154.4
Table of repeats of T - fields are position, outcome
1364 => 117.4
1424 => 113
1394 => 179.4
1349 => 166.3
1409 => 166.4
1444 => 175.7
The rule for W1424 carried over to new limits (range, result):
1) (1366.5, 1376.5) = 124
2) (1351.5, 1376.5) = 134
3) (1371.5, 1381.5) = 146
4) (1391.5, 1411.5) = 175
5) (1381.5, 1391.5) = 173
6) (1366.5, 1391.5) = 150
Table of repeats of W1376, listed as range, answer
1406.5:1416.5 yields 137.2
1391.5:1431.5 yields 110.7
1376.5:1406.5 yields 157.1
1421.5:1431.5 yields 113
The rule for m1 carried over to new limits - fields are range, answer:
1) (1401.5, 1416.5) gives 176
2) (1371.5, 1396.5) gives 179.4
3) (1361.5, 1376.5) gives 135.8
